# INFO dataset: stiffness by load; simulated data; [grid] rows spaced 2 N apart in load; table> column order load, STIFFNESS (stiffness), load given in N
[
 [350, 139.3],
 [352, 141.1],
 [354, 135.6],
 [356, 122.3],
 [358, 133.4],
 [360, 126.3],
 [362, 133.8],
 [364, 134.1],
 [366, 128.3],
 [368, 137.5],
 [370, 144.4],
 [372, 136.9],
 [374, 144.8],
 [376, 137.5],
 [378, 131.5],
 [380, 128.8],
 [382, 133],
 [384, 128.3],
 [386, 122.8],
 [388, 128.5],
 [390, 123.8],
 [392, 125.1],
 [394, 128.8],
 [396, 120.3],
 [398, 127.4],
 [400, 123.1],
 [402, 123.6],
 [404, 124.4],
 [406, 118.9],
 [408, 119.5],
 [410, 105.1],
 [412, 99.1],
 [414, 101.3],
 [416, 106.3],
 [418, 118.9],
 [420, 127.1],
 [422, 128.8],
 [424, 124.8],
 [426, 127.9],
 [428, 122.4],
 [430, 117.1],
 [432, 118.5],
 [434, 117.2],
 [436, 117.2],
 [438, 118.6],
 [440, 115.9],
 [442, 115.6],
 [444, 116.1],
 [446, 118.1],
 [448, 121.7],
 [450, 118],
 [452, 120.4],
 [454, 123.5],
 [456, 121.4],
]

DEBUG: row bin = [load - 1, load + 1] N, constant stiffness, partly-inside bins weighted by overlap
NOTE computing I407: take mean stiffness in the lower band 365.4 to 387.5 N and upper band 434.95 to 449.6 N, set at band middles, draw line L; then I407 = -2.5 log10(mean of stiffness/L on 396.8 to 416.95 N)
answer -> 0.10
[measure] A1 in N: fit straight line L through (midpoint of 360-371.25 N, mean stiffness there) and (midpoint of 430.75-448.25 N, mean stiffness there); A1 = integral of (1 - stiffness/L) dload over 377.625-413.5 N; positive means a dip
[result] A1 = 1.5 N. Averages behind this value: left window 135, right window 117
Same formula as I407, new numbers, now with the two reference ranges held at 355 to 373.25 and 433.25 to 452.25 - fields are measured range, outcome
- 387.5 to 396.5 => 0.02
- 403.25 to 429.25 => 0.05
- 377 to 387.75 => 0.01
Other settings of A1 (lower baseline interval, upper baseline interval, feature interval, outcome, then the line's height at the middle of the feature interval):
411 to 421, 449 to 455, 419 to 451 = -1.3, 116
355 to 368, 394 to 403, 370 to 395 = -0.9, 127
